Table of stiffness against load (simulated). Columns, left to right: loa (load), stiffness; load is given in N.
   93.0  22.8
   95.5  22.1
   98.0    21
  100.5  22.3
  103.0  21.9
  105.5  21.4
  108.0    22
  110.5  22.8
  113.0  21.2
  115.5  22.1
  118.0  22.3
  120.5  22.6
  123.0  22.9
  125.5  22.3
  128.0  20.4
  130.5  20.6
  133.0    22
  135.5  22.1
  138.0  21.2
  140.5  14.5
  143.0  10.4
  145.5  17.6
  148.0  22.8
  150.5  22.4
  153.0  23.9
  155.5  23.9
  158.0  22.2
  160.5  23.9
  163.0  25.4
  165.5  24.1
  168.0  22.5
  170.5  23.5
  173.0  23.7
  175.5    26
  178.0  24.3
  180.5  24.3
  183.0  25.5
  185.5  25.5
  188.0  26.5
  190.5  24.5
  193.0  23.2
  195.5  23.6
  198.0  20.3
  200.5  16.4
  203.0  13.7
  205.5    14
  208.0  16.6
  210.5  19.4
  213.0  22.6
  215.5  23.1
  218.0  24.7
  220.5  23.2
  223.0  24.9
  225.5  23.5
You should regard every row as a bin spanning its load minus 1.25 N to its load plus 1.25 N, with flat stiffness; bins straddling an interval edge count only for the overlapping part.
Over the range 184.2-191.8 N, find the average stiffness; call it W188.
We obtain 25.5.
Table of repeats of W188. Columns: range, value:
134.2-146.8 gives 17.2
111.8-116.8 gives 21.7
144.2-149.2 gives 20.1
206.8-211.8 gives 18.1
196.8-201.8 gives 18.3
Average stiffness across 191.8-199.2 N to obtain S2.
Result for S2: 22.4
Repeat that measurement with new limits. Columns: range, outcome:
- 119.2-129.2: 22.1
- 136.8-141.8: 17.7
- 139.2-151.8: 17.6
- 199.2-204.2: 15.1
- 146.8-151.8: 22.6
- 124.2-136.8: 21.5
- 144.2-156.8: 22.1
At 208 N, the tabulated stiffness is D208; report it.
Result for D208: 16.6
